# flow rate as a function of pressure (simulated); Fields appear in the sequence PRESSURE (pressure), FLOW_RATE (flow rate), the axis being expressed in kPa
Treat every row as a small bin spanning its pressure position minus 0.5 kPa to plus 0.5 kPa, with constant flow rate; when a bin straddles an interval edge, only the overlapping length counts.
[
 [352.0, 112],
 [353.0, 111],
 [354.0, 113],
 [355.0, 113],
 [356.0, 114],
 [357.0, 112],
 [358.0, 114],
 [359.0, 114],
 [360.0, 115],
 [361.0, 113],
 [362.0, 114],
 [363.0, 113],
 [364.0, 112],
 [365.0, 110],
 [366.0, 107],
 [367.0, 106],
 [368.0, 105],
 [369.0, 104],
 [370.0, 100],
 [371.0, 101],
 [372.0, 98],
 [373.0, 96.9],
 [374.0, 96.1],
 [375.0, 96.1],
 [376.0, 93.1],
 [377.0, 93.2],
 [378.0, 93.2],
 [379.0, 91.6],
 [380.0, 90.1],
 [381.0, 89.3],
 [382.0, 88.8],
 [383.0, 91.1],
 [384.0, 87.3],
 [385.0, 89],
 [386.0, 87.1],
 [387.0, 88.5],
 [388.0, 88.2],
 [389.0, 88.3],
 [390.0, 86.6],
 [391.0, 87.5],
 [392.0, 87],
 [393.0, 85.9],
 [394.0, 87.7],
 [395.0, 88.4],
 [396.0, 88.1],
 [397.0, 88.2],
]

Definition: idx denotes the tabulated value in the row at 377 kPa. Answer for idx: 93.2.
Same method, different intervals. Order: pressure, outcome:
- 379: 91.6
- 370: 100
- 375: 96.1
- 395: 88.4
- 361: 113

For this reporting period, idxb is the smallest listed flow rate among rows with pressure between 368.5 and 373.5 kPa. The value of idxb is 96.9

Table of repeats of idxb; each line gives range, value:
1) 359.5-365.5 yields 110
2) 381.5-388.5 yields 87.1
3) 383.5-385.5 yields 87.3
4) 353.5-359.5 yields 112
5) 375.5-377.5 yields 93.1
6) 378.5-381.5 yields 89.3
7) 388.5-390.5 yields 86.6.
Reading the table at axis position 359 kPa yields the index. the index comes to 114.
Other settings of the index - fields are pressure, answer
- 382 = 88.8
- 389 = 88.3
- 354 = 113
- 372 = 98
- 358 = 114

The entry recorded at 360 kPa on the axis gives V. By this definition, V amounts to 115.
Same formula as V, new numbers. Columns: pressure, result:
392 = 87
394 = 87.7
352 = 112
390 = 86.6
